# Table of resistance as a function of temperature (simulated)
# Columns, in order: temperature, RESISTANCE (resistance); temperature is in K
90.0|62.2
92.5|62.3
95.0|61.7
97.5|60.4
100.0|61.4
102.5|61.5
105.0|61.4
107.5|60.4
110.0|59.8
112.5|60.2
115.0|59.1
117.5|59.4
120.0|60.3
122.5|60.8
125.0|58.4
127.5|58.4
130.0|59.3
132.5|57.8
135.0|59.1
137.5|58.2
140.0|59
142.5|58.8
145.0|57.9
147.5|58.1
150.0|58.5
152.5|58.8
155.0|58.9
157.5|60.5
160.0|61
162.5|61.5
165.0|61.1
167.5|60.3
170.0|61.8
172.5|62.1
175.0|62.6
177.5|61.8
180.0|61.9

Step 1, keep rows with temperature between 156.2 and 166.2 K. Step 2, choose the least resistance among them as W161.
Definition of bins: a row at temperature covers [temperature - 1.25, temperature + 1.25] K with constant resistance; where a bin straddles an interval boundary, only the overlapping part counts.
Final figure 60.5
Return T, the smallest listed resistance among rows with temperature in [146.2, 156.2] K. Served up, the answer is 58.1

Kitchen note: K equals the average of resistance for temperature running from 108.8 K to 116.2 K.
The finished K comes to 59.7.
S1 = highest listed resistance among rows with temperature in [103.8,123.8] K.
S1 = 61.4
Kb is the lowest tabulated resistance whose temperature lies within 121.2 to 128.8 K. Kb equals 58.4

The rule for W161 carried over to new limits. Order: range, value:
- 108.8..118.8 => 59.1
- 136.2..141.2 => 58.2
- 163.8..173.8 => 60.3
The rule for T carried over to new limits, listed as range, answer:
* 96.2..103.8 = 60.4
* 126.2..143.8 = 57.8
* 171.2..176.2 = 62.1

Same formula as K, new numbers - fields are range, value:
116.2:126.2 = 59.7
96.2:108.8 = 61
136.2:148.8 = 58.4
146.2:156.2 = 58.6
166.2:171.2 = 61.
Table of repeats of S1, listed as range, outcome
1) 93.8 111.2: 61.7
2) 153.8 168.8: 61.5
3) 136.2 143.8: 59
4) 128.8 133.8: 59.3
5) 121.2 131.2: 60.8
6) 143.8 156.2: 58.9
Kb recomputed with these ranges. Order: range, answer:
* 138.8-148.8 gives 57.9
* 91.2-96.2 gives 61.7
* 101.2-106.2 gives 61.4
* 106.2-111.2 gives 59.8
